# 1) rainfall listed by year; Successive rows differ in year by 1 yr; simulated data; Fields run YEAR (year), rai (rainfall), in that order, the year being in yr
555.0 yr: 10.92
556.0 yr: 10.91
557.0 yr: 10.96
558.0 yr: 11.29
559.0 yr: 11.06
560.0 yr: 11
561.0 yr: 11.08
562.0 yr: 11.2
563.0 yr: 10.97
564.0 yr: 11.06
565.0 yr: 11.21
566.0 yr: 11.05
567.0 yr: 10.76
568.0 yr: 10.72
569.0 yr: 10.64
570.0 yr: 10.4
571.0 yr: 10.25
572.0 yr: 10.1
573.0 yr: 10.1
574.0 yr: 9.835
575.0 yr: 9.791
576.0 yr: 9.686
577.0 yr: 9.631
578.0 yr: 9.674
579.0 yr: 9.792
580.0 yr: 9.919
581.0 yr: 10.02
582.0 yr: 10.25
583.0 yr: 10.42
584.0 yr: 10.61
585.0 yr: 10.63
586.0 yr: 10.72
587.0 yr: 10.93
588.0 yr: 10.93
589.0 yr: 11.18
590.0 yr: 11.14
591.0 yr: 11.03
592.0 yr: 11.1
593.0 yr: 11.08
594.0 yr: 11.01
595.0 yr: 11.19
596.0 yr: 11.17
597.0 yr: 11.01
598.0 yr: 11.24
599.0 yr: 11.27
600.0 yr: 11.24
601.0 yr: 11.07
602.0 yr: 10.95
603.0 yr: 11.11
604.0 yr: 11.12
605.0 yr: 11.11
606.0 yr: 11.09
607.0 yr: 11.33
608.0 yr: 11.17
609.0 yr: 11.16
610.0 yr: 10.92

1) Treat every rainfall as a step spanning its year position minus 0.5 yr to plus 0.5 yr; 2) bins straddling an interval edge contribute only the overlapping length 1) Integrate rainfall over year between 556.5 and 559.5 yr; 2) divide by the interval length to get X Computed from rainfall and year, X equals 11.1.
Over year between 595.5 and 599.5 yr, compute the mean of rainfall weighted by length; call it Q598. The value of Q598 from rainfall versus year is 11.2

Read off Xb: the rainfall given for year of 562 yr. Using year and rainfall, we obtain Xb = 11.2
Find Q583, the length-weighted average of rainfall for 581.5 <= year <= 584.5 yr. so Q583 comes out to 10.4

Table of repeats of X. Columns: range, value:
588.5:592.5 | 11.1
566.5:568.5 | 10.7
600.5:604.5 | 11.1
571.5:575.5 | 9.96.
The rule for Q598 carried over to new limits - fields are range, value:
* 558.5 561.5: 11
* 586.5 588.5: 10.9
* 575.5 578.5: 9.66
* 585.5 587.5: 10.8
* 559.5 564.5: 11.1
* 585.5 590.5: 11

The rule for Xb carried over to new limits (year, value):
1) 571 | 10.25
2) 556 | 10.91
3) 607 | 11.33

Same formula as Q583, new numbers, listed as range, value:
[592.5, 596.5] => 11.1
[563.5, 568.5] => 11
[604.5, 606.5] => 11.1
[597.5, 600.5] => 11.2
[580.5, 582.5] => 10.1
